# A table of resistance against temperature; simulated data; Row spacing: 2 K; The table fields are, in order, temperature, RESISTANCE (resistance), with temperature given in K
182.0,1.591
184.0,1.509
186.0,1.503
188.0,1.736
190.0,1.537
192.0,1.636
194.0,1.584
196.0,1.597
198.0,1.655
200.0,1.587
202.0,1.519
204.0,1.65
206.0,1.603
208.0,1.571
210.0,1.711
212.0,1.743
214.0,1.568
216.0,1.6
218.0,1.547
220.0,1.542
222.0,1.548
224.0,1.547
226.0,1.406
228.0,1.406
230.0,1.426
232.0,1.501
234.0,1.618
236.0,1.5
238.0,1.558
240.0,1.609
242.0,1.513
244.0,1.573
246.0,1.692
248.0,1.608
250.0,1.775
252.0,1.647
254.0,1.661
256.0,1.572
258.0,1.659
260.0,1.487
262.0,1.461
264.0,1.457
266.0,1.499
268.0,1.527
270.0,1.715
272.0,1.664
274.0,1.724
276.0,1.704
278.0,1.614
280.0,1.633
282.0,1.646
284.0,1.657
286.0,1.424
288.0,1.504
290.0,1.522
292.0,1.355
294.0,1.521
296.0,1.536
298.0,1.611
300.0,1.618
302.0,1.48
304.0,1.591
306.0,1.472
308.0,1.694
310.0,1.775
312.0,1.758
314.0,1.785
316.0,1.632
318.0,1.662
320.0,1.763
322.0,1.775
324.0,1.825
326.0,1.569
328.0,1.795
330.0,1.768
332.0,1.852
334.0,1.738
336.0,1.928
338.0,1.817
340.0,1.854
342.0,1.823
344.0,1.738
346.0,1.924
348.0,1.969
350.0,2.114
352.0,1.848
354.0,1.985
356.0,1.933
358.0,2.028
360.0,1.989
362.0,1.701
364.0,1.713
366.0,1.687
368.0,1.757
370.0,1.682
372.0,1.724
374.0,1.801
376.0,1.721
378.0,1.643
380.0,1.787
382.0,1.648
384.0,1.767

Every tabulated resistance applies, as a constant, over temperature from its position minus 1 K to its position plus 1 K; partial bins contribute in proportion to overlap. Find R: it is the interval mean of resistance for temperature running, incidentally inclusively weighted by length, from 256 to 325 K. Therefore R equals 1.61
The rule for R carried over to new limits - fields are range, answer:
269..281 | 1.68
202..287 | 1.58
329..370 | 1.85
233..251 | 1.61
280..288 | 1.57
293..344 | 1.71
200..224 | 1.6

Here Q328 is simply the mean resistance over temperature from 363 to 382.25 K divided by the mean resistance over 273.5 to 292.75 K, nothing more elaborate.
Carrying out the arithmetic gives 1.1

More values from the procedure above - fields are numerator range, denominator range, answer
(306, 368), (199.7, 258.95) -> 1.14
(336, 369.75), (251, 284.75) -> 1.16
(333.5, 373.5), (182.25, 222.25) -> 1.16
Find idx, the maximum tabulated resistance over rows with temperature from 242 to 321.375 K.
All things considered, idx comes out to 1.785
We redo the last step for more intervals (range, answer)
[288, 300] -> 1.618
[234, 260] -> 1.775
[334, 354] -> 2.114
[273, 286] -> 1.724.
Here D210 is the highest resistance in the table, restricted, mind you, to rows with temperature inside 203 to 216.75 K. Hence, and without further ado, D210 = 1.743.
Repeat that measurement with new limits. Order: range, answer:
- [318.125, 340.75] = 1.928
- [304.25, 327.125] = 1.825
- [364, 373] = 1.757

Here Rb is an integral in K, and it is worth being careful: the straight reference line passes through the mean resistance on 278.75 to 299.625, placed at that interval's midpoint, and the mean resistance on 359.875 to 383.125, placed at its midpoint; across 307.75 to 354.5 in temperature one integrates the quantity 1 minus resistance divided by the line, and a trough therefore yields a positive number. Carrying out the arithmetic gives -4.8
